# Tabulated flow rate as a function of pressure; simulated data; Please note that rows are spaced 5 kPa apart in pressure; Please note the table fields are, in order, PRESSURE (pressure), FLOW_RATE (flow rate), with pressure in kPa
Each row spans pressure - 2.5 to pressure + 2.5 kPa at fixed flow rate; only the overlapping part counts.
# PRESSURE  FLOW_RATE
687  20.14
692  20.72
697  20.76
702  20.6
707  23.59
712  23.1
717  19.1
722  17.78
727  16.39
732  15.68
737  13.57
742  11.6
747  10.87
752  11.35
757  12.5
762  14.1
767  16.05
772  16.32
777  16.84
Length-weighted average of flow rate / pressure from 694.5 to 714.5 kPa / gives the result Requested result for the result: 22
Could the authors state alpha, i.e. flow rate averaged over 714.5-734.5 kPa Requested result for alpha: 17.2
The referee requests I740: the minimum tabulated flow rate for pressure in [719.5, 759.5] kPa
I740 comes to 10.87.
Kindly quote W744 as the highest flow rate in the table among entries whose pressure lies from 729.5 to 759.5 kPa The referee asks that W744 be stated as 15.68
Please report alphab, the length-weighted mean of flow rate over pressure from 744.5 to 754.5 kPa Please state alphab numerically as 11.1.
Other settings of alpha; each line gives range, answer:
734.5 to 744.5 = 12.6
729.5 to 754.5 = 12.6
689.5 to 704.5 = 20.7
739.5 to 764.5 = 12.1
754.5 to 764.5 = 13.3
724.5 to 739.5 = 15.2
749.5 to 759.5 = 11.9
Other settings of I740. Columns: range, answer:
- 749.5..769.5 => 11.35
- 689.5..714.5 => 20.6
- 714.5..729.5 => 16.39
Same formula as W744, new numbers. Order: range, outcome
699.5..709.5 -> 23.59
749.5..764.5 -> 14.1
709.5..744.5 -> 23.1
